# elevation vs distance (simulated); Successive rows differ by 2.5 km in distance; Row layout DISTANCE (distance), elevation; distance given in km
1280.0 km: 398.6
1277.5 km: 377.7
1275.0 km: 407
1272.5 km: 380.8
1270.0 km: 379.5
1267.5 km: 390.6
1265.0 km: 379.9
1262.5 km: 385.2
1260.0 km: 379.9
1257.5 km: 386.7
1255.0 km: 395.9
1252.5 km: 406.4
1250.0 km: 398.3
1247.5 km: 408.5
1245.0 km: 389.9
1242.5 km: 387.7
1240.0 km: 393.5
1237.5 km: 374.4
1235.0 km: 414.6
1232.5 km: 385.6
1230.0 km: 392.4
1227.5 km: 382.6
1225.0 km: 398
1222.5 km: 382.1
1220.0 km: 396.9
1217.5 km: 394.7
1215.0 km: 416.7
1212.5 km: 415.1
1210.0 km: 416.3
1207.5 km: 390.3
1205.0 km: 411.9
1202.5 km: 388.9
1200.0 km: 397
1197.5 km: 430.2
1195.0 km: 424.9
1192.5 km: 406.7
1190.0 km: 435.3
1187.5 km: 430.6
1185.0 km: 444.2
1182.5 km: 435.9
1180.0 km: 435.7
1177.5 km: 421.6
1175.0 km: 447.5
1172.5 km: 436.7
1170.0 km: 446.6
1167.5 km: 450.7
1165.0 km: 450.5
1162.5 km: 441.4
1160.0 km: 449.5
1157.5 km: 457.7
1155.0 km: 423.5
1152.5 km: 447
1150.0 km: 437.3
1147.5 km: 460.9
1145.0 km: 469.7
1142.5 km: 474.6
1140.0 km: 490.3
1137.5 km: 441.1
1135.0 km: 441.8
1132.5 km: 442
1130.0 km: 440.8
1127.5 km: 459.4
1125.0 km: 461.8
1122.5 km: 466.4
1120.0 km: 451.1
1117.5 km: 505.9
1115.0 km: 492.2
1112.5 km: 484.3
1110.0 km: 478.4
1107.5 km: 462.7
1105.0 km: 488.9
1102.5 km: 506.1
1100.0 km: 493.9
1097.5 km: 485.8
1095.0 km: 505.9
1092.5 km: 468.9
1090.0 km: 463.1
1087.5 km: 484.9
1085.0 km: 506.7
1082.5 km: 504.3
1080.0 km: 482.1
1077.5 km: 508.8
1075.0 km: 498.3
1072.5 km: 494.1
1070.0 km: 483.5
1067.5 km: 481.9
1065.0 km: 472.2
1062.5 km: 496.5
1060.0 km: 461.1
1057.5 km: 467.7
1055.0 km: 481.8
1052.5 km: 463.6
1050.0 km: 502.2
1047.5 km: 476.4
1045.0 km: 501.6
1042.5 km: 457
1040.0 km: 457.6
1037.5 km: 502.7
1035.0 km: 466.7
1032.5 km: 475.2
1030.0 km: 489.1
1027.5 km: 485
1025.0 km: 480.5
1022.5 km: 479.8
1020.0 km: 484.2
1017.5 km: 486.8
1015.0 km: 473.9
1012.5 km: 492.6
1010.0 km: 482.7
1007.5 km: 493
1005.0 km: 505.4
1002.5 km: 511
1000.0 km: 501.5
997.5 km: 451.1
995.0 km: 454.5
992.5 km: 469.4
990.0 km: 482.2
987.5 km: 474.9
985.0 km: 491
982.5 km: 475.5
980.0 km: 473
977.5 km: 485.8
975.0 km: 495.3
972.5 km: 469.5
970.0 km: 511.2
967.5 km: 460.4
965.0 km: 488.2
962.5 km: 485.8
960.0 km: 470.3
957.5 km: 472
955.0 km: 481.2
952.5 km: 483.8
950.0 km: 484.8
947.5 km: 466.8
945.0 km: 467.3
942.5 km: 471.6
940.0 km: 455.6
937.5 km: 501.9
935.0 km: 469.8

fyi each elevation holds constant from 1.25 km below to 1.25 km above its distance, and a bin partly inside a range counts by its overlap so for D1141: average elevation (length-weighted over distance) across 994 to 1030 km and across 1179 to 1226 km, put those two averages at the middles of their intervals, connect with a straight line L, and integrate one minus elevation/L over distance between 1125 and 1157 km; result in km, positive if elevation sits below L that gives -1.2 km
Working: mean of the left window 485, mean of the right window 413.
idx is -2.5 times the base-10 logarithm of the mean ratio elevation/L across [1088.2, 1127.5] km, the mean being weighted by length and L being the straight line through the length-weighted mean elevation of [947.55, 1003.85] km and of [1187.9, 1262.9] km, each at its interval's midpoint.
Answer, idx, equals -0.101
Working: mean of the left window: 480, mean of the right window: 400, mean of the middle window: 480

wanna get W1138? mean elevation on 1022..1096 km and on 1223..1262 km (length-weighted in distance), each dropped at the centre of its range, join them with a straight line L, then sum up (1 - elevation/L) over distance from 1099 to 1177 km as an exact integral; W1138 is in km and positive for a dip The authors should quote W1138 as -2.9 km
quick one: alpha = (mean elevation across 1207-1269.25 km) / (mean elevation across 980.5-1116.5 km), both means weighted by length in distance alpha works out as 0.82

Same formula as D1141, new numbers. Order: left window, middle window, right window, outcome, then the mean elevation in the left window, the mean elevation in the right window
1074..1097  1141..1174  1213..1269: -0.3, 491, 393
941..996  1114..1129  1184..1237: -1.4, 478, 407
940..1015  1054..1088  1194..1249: -2.9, 481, 400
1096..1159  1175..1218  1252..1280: 0.9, 467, 388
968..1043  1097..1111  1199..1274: -1.3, 482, 394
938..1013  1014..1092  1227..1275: -4.8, 480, 391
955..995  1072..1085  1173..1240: -1.4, 480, 410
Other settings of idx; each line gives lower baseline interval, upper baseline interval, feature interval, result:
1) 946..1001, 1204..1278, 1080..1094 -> -0.10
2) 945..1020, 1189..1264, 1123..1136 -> -0.04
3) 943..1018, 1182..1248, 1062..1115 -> -0.10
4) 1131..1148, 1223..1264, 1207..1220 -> 0.01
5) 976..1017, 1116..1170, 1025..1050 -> -0.01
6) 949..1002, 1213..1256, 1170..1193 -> -0.06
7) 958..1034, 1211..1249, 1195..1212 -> -0.01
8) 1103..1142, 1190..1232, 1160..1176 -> -0.03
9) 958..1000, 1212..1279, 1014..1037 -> -0.04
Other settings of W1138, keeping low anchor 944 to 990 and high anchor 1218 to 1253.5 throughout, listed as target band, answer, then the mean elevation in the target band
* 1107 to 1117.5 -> -1.2 km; 484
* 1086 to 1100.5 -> -1.5 km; 484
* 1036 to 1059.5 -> -1.3 km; 478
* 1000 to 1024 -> -1.3 km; 490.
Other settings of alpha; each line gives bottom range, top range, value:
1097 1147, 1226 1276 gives 0.83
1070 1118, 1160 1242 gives 0.85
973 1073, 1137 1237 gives 0.89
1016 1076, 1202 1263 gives 0.82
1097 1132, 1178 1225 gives 0.87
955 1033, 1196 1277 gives 0.82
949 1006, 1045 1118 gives 1.01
